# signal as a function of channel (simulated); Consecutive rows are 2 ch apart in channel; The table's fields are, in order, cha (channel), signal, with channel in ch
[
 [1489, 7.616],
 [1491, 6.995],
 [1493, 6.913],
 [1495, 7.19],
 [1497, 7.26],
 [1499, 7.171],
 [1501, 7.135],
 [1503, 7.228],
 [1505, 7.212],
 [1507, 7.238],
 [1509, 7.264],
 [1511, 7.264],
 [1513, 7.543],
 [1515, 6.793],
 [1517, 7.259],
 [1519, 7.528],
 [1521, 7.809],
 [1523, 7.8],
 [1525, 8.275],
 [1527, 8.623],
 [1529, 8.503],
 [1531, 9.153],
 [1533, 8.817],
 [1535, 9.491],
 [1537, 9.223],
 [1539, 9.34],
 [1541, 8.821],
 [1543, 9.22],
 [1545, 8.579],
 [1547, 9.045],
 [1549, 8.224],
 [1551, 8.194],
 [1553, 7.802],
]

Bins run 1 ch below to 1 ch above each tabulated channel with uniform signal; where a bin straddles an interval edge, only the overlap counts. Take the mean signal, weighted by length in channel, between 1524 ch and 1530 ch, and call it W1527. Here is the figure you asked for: 8.47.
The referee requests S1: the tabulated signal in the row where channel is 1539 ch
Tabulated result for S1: 9.34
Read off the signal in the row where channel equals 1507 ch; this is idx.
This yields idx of 7.238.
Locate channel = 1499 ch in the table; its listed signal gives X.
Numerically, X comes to 7.171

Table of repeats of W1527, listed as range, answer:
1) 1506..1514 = 7.33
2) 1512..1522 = 7.39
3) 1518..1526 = 7.85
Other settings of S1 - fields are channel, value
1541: 8.821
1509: 7.264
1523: 7.8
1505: 7.212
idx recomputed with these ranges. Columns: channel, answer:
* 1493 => 6.913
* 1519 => 7.528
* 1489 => 7.616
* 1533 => 8.817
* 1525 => 8.275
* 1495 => 7.19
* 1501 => 7.135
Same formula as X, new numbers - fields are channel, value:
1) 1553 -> 7.802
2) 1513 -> 7.543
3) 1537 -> 9.223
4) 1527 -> 8.623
